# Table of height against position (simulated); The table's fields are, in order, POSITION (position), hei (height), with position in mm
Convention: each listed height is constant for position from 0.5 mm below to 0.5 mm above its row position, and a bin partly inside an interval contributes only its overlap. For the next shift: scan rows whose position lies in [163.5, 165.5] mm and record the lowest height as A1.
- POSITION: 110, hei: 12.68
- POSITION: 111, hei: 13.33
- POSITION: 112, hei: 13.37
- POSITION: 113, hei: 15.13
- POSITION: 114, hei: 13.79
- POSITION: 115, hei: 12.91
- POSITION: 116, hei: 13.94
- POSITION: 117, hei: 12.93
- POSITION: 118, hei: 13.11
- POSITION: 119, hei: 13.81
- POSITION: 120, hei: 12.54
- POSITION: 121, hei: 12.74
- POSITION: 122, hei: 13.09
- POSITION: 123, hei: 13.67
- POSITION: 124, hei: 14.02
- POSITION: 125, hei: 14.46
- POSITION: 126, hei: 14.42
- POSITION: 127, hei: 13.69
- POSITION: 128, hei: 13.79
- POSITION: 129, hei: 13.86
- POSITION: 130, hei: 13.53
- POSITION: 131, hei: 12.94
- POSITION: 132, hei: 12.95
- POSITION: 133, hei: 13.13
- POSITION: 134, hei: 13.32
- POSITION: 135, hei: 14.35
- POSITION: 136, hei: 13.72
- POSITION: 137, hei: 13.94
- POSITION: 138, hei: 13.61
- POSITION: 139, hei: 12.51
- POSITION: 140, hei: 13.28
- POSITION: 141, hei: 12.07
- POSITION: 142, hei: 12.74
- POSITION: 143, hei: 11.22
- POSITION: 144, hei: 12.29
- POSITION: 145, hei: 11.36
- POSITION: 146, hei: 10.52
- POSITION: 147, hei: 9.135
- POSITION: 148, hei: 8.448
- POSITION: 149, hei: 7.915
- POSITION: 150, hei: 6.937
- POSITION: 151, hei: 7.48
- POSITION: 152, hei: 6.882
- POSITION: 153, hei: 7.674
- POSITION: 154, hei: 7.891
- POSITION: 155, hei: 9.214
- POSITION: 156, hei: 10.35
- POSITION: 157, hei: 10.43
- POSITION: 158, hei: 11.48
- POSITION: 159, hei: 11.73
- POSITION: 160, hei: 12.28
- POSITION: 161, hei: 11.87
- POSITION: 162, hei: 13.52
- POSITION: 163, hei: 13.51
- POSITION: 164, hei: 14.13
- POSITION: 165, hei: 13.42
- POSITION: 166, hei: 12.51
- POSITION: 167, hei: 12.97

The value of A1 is 13.42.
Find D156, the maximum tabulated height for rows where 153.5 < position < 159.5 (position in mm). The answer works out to 11.73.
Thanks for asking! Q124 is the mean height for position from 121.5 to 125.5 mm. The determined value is 13.8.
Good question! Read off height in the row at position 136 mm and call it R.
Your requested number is 13.72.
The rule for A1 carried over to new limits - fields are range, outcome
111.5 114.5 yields 13.37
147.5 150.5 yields 6.937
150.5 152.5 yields 6.882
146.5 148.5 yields 8.448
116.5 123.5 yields 12.54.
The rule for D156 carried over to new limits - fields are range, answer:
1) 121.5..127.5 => 14.46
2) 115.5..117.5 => 13.94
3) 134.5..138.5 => 14.35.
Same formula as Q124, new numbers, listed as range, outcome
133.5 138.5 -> 13.8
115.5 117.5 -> 13.4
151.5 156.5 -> 8.4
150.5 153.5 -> 7.35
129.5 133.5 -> 13.1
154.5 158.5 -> 10.4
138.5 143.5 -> 12.4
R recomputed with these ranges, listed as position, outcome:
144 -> 12.29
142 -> 12.74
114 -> 13.79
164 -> 14.13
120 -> 12.54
